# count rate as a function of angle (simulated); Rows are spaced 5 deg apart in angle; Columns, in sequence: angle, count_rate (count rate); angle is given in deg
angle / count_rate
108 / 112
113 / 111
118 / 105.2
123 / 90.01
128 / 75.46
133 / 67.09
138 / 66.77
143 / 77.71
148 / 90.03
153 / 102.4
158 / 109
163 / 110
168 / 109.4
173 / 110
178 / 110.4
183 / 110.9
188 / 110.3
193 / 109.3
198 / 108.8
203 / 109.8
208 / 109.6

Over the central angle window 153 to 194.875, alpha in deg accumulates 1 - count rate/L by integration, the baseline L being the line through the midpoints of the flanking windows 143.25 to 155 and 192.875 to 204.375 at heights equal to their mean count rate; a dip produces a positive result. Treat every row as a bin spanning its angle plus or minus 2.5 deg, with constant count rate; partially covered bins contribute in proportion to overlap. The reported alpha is -3.6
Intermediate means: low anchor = 92.4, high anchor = 109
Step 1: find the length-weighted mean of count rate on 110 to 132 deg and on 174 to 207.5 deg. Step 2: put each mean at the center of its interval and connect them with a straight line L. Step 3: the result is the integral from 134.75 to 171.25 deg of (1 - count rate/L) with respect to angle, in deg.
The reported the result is 2.44 deg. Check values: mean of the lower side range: 93.9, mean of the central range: 94.8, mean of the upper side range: 110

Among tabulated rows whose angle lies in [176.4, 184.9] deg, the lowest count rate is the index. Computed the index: 110.4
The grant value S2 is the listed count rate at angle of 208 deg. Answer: 109.6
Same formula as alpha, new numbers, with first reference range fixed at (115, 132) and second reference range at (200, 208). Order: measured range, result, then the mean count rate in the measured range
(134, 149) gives 2.8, 75.9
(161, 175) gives -1.3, 110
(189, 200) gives -0.2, 109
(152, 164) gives -1.2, 107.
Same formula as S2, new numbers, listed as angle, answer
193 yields 109.3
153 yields 102.4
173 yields 110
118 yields 105.2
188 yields 110.3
